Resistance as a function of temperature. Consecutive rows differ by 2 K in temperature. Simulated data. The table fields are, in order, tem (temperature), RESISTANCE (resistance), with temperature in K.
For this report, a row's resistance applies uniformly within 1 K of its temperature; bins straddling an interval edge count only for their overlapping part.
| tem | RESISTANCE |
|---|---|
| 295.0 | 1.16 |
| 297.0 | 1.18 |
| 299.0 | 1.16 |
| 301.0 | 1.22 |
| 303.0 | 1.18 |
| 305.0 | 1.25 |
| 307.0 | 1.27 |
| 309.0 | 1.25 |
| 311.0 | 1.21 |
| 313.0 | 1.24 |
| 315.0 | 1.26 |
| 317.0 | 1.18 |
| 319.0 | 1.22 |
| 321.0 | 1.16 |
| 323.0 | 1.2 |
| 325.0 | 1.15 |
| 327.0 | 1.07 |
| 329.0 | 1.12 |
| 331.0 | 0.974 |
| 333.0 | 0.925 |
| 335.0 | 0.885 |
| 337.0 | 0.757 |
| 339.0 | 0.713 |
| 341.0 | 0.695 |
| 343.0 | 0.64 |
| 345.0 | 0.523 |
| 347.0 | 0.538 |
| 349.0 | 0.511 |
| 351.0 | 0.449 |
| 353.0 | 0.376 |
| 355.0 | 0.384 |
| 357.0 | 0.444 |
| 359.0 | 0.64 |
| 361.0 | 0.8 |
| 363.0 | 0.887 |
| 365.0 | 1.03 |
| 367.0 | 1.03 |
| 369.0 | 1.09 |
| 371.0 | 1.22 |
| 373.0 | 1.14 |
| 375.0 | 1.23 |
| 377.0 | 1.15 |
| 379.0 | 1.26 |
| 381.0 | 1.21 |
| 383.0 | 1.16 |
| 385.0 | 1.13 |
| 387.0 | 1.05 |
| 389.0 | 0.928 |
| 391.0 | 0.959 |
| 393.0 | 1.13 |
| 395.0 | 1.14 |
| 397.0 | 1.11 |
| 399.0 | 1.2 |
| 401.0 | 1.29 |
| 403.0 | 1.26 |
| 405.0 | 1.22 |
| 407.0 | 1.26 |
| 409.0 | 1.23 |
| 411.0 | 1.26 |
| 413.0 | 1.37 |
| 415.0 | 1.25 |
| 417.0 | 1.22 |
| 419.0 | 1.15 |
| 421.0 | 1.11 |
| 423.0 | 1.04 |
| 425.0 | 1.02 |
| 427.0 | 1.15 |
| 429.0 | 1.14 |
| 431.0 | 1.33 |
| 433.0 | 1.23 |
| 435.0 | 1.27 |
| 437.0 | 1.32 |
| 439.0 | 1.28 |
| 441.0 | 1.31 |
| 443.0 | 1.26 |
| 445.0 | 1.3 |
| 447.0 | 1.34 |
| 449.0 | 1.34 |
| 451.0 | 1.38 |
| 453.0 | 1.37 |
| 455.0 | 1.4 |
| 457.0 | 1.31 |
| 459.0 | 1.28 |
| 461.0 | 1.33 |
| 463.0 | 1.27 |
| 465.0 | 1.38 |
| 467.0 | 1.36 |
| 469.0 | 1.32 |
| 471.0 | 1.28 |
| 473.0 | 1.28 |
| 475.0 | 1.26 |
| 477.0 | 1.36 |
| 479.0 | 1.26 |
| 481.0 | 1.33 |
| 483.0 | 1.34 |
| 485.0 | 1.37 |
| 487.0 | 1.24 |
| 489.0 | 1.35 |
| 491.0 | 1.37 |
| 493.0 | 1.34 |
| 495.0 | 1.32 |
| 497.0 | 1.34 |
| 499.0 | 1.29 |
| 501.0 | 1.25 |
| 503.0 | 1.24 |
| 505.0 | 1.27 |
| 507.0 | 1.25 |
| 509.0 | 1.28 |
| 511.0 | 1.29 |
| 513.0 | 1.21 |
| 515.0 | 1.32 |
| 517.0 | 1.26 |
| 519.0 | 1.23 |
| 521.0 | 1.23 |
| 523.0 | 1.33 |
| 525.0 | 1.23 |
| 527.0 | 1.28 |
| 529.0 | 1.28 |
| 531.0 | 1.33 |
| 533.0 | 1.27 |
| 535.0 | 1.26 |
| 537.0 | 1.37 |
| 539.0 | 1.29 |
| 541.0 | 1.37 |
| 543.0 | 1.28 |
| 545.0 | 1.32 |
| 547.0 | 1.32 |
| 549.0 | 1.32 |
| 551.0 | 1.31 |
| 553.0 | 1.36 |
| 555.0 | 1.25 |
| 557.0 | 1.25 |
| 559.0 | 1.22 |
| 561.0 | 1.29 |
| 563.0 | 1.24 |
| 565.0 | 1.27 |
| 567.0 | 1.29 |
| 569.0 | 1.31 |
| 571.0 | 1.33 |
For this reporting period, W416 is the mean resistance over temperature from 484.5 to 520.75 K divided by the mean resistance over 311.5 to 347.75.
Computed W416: 1.3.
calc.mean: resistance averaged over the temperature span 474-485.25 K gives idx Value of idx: 1.32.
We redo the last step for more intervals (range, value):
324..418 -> 0.979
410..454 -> 1.25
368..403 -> 1.14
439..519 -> 1.31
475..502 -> 1.32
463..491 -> 1.32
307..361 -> 0.872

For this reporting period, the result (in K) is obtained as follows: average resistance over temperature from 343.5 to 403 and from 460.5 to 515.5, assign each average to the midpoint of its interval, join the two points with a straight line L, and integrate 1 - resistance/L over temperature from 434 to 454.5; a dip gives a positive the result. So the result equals -2.75 K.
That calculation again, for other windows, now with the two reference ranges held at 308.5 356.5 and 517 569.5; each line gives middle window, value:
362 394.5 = -4.3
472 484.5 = -1.5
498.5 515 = -0.6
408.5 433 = -3.2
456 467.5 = -1.9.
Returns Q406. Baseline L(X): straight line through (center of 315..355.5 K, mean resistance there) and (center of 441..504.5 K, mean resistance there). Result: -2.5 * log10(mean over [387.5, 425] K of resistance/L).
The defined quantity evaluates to -0.08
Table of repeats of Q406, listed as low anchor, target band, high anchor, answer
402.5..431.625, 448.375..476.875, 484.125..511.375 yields -0.060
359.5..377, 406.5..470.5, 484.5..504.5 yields -0.067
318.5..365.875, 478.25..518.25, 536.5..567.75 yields -0.116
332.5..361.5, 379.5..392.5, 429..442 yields -0.199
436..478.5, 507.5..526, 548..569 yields 0.028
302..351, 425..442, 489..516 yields -0.061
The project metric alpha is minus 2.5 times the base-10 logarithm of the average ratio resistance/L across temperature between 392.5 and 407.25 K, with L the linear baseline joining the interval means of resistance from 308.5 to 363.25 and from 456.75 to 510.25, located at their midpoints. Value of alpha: -0.14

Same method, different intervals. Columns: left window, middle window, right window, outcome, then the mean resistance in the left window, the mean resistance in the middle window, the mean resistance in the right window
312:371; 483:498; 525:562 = -0.13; 0.864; 1.33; 1.3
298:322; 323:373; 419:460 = 0.46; 1.22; 0.801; 1.26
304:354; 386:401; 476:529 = -0.02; 0.943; 1.09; 1.29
